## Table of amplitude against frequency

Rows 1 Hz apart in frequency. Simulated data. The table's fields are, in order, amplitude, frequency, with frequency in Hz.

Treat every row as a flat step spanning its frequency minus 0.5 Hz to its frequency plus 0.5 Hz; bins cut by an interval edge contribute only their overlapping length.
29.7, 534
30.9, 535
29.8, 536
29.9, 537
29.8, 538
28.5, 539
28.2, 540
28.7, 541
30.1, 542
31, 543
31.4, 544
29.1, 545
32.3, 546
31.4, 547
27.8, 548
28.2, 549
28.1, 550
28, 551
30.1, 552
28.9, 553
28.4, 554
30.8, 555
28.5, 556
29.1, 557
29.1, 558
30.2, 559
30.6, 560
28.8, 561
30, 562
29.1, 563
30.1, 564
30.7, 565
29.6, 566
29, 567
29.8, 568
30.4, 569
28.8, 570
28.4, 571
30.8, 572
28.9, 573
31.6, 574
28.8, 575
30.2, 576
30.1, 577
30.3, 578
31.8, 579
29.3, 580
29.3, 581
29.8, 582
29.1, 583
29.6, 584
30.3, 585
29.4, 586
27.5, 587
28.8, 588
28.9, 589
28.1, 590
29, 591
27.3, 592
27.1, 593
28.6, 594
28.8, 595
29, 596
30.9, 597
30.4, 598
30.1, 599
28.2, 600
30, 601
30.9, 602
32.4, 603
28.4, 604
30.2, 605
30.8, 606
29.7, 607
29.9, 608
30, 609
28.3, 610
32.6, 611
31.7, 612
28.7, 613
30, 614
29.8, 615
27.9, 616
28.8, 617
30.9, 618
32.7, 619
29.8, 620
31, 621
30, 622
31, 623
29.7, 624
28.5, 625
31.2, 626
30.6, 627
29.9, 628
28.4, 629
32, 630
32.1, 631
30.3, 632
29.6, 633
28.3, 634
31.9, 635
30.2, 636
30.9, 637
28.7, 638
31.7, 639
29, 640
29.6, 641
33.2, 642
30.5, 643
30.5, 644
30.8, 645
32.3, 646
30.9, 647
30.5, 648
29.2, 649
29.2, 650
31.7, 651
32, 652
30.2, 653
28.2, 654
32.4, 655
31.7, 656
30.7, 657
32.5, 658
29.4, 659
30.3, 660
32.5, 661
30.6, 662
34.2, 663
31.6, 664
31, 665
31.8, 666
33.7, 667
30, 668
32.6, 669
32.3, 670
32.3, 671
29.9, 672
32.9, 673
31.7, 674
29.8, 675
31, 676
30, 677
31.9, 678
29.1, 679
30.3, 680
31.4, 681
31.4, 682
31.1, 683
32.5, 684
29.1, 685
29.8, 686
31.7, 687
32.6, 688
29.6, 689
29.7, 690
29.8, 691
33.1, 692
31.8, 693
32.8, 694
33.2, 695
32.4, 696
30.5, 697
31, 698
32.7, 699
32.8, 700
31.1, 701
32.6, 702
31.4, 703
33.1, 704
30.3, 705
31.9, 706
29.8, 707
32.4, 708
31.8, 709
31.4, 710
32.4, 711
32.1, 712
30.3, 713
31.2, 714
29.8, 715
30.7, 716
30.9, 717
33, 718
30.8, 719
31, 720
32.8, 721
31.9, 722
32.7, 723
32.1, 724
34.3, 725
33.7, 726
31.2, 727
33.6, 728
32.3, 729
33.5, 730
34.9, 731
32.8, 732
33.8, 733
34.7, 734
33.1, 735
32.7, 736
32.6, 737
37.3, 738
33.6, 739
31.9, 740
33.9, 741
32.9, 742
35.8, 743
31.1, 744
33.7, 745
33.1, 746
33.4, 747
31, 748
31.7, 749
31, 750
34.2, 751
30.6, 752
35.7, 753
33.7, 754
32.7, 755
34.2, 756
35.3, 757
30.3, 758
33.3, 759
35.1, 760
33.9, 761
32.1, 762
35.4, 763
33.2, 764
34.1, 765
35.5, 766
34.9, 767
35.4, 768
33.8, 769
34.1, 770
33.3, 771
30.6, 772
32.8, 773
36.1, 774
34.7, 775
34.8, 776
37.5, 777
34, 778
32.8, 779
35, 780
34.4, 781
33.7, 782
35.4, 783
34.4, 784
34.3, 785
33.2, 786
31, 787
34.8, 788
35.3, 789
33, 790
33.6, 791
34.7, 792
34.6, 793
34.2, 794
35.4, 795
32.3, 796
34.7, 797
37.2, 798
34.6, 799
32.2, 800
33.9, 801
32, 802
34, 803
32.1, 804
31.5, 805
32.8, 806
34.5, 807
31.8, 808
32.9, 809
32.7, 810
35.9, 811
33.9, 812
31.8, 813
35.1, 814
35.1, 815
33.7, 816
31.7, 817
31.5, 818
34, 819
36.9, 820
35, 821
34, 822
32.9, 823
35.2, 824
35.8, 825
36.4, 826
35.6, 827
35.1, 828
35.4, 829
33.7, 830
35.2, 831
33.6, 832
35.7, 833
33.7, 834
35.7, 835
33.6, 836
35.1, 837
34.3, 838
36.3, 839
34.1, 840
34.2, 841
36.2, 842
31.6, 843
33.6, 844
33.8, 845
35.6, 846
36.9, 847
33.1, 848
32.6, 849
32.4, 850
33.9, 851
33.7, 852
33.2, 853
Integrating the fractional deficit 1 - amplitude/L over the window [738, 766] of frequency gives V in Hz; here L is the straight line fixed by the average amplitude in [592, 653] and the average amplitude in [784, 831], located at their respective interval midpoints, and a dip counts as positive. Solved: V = -0.4 Hz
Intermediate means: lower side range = 30.2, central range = 33.3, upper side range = 34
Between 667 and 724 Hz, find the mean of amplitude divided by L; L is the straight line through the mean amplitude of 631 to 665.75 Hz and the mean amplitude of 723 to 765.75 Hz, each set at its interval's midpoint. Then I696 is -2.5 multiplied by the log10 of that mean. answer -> 0.02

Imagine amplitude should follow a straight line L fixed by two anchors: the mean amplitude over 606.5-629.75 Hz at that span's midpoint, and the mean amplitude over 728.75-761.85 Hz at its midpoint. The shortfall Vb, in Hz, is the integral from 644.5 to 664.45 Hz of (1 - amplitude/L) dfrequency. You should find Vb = 0.0 Hz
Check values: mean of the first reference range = 30.1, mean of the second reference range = 33.3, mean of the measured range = 31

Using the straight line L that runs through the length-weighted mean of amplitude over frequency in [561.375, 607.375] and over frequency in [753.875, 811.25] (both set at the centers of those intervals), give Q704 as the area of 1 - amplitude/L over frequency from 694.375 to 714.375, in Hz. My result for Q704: 0.3 Hz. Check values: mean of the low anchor 29.6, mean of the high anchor 33.9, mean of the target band 31.7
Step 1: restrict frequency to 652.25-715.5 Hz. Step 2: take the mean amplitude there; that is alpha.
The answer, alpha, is 31.4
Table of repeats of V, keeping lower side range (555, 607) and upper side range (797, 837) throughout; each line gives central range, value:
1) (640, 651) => 0.1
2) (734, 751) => -0.2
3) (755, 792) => -0.9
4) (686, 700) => 0.1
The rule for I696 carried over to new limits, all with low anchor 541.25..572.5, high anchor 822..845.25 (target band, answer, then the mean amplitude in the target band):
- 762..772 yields -0.02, 34.1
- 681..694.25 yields 0.03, 31.1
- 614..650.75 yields 0.02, 30.3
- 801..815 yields 0.03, 33.2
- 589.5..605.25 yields 0.04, 29.3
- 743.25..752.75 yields 0.02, 32.4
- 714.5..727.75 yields 0.02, 31.9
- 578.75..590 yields 0.03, 29.3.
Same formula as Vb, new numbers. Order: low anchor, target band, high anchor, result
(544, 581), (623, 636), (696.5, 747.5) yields 0.25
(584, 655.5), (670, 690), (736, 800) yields 0.39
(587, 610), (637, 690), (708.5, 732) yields -0.32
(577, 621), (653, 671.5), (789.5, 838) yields -0.32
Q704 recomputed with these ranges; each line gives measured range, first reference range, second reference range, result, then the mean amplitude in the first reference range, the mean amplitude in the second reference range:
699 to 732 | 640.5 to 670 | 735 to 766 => 0.5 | 31.2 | 33.3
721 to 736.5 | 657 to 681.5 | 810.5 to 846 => -0.3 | 31.4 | 34.5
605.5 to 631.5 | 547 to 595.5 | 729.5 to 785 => 0.2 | 29.3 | 33.7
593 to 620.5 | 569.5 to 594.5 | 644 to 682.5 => -0.1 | 29.3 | 31.1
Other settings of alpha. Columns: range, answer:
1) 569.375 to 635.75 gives 29.8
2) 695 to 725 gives 31.7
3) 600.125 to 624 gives 30.2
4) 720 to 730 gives 32.7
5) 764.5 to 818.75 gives 33.9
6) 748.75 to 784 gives 33.9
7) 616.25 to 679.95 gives 30.8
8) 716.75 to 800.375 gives 33.6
